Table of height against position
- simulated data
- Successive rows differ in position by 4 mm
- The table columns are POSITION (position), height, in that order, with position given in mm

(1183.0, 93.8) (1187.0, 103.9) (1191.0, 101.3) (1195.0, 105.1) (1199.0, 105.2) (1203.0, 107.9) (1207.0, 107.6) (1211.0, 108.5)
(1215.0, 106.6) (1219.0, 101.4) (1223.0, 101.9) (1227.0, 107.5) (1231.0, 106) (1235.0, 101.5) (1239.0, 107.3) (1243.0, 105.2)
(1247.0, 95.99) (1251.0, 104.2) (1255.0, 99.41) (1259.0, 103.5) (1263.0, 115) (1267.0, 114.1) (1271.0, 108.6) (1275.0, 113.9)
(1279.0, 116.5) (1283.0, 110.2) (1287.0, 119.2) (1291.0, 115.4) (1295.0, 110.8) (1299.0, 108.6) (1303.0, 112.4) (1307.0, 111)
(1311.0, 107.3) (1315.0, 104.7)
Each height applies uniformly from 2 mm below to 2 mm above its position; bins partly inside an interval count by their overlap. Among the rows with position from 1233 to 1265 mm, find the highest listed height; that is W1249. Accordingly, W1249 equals 115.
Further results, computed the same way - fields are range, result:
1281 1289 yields 119.2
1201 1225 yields 108.5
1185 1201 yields 105.2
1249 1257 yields 104.2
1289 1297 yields 115.4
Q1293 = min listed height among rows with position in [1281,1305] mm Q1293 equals 108.6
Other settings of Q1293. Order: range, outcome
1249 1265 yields 99.41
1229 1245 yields 101.5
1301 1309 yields 111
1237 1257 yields 95.99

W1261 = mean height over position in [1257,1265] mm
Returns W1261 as 109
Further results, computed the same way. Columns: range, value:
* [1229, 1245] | 105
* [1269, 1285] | 112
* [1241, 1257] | 101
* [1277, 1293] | 115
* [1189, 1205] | 105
